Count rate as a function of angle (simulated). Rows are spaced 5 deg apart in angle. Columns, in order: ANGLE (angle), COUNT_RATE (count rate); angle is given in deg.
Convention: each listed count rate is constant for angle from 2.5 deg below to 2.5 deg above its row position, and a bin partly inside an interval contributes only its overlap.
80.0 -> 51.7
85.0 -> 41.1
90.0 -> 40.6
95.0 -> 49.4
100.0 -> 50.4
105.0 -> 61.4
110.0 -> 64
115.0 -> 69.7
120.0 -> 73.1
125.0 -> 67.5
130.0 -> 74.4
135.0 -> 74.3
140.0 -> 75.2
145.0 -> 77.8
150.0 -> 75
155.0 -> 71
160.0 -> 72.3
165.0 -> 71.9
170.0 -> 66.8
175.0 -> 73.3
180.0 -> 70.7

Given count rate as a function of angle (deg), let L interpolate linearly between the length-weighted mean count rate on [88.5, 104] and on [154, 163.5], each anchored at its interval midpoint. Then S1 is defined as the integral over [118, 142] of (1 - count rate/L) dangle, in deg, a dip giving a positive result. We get -4.6 deg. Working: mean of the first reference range 48.6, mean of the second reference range 71.8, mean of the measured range 72.8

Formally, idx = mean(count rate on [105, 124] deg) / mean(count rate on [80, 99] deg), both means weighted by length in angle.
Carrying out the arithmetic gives 1.50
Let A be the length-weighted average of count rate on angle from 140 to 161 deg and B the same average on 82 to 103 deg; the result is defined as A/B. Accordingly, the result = 1.62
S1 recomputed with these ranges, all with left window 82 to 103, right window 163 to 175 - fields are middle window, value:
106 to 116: -2.7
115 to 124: -2.8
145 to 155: -1.7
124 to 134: -2.5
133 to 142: -2.2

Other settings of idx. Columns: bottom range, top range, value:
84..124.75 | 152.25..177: 1.24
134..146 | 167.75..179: 0.93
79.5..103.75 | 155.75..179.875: 1.51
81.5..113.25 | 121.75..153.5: 1.43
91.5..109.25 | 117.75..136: 1.34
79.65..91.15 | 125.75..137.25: 1.68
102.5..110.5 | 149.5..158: 1.16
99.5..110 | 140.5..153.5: 1.29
